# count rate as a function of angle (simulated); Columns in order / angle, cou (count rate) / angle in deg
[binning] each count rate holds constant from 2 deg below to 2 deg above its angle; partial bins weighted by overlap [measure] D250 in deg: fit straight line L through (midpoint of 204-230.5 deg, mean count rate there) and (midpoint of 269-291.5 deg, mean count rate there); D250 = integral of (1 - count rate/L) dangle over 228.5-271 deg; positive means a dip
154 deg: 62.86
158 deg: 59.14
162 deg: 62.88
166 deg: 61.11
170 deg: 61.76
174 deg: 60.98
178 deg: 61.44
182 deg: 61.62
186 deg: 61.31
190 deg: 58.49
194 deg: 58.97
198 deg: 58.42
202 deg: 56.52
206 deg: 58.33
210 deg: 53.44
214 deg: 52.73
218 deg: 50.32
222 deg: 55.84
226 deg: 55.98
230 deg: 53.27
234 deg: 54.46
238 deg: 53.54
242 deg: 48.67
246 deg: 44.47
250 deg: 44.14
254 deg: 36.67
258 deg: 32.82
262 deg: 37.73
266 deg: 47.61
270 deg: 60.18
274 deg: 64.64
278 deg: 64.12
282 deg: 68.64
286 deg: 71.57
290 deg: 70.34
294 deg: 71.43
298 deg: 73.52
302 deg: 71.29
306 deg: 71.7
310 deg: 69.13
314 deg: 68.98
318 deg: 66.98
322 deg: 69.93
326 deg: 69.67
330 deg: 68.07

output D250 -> 10.0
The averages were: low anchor 54.3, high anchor 66.8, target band 46.3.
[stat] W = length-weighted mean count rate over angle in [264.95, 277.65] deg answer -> 59.1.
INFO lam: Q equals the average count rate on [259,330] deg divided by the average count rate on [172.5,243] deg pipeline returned 1.16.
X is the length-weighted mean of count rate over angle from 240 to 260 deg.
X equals 41.4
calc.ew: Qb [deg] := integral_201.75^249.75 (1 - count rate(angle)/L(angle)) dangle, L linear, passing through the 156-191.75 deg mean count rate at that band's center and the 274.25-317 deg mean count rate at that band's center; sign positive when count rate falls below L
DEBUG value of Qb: 8.9 deg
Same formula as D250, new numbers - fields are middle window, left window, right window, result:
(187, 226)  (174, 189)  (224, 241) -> 1.1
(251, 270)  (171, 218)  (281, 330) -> 7.0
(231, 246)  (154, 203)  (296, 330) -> 3.1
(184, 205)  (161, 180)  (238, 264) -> -1.2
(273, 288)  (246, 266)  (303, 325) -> -4.4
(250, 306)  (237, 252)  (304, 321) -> -0.3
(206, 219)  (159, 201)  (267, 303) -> 2.0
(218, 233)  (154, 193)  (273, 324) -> 2.4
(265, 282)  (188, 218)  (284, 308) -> 1.8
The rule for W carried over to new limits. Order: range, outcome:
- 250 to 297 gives 56.7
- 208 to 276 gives 49.8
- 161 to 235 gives 57.8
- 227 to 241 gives 53.6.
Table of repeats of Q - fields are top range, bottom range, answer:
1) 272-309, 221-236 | 1.27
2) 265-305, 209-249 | 1.29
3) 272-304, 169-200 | 1.15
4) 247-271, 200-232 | 0.78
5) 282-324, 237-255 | 1.55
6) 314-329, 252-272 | 1.60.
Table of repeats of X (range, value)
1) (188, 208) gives 58.1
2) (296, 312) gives 71.4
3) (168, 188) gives 61.4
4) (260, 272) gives 48.5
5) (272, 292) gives 67.9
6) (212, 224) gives 53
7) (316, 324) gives 68.5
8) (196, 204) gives 57.5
